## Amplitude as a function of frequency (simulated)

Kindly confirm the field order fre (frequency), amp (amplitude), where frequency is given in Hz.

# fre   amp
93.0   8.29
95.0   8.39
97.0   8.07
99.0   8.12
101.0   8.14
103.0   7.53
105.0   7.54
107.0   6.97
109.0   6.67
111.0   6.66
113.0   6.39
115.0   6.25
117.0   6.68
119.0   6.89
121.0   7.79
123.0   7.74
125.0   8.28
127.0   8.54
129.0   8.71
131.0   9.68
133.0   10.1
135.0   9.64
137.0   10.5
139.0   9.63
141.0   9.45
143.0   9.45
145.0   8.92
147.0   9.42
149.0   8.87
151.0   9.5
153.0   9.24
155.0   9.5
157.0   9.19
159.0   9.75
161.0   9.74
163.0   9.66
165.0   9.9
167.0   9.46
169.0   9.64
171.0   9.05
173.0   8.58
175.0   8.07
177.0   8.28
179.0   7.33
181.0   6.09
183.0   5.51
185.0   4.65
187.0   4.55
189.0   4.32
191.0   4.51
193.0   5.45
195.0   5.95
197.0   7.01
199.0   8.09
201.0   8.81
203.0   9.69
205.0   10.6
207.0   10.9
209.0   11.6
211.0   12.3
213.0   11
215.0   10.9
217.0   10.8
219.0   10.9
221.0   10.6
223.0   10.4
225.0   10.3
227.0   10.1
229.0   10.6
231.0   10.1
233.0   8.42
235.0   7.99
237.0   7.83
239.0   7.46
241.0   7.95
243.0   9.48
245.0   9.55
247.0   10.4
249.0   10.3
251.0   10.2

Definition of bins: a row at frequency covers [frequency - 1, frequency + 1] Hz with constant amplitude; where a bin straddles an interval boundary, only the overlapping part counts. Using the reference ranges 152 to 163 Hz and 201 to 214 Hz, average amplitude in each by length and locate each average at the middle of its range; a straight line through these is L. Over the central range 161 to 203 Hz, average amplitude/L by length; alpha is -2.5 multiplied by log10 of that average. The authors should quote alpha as 0.34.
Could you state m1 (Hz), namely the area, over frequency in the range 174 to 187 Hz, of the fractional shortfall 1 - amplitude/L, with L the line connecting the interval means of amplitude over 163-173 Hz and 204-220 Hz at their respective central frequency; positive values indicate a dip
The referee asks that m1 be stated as 4.5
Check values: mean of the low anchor 9.43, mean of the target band 6.49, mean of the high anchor 11.1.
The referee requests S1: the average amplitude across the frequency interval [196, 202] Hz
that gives 7.97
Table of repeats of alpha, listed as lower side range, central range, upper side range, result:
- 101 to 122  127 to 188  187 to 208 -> -0.210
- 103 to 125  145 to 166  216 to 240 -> -0.183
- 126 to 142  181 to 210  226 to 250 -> 0.277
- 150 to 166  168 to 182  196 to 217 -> 0.195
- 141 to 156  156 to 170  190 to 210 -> -0.073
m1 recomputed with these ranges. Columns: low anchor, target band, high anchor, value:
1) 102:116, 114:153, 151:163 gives -2.5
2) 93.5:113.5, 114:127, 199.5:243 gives 0.8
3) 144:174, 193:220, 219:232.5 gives 0.9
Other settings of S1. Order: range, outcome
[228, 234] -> 9.71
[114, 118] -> 6.46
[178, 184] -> 6.31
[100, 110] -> 7.37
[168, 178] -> 8.72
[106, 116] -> 6.59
